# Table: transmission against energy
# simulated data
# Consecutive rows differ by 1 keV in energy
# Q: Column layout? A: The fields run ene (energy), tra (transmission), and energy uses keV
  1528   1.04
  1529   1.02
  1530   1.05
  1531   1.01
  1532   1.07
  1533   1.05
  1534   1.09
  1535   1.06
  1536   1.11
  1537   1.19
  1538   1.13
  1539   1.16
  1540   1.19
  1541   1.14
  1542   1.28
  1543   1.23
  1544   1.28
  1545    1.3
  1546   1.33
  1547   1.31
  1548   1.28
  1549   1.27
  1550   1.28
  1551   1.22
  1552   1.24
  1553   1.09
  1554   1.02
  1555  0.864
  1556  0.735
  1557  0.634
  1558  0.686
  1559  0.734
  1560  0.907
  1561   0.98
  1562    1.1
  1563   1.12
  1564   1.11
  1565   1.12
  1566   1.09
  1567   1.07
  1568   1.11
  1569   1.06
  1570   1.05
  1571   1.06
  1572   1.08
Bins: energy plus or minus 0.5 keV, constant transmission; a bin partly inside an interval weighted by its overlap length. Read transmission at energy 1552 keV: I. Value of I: 1.24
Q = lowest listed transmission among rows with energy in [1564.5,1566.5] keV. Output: 1.09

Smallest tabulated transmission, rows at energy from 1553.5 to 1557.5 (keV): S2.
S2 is 0.634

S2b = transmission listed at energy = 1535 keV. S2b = 1.06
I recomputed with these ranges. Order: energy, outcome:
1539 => 1.16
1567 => 1.07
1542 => 1.28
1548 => 1.28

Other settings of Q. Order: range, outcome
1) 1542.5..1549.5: 1.23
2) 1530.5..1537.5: 1.01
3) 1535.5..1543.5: 1.11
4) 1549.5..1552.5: 1.22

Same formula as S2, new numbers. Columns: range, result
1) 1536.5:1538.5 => 1.13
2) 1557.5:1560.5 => 0.686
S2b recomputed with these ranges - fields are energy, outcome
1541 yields 1.14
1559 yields 0.734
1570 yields 1.05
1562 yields 1.1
